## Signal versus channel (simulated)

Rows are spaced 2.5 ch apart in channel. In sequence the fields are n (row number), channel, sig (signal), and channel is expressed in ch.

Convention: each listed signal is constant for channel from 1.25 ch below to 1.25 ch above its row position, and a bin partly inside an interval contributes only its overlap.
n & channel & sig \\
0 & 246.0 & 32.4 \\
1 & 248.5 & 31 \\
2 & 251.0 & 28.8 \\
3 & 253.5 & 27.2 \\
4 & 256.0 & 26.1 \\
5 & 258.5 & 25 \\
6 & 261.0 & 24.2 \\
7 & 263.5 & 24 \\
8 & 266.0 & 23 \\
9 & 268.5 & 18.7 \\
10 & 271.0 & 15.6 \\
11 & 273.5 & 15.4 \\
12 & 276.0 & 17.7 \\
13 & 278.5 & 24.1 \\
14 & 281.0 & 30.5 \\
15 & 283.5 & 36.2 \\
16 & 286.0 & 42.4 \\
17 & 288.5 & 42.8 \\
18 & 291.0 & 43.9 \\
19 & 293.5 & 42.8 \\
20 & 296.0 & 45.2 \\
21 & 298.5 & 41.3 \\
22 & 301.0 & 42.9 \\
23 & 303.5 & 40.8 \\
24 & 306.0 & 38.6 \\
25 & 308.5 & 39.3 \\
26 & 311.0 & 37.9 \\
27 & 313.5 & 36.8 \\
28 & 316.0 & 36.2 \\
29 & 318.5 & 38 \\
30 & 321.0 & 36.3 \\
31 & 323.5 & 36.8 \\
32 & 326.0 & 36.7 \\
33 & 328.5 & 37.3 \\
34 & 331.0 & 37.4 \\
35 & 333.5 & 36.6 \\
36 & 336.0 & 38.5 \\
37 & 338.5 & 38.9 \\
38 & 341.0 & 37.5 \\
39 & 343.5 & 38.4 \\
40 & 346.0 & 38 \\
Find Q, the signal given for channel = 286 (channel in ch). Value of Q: 42.4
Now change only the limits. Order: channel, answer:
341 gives 37.5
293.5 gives 42.8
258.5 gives 25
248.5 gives 31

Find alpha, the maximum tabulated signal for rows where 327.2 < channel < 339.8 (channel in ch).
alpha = 38.9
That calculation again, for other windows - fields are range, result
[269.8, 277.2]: 17.7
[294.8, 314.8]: 45.2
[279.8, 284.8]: 36.2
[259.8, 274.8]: 24.2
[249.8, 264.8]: 28.8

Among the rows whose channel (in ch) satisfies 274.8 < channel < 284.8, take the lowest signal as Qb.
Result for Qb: 17.7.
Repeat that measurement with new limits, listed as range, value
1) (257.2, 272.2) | 15.6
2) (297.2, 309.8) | 38.6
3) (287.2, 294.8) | 42.8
